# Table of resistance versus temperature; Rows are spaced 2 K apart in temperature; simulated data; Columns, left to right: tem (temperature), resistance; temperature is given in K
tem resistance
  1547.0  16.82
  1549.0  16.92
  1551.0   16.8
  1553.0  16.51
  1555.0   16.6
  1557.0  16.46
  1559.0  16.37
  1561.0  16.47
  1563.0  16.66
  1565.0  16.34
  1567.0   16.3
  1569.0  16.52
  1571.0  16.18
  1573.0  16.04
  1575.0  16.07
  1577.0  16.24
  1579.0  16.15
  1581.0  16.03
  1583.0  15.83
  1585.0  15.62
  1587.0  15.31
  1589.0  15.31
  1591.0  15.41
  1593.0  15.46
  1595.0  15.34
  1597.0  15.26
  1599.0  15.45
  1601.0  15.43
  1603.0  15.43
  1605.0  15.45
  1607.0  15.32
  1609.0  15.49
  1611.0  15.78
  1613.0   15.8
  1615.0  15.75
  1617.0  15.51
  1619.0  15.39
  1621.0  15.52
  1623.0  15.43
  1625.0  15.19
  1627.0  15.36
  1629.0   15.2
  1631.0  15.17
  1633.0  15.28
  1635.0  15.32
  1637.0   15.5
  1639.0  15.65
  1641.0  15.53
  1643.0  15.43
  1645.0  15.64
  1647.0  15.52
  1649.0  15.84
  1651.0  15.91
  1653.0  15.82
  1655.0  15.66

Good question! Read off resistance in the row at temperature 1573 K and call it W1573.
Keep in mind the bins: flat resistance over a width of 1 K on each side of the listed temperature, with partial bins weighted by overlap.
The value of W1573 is 16.04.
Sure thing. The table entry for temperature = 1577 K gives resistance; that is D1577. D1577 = 16.24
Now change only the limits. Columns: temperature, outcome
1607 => 15.32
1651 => 15.91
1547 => 16.82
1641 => 15.53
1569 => 16.52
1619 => 15.39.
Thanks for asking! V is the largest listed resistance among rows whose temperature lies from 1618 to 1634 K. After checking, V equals 15.52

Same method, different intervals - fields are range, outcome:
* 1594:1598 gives 15.34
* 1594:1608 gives 15.45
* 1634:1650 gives 15.84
